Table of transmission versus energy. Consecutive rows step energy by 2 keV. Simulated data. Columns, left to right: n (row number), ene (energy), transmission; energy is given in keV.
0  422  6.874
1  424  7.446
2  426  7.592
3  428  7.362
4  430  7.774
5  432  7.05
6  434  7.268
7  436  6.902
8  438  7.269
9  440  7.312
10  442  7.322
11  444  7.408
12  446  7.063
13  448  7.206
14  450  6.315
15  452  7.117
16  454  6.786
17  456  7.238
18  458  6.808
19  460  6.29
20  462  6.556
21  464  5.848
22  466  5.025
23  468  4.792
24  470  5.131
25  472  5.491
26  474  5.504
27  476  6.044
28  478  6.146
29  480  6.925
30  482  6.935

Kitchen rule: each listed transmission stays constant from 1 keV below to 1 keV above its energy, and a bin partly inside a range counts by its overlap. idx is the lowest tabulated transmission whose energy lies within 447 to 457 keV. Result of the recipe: 6.315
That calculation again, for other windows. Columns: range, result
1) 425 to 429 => 7.362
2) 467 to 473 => 4.792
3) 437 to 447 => 7.063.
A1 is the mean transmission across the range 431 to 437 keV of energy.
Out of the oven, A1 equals 7.07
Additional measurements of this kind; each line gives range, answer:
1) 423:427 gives 7.52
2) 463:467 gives 5.44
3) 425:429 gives 7.48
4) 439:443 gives 7.32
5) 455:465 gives 6.55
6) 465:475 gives 5.19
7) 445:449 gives 7.13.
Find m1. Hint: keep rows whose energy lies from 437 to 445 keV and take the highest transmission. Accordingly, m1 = 7.408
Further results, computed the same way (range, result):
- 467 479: 6.146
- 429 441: 7.774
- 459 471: 6.556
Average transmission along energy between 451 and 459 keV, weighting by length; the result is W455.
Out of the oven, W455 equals 6.99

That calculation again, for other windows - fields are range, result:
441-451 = 7.06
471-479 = 5.8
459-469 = 5.7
